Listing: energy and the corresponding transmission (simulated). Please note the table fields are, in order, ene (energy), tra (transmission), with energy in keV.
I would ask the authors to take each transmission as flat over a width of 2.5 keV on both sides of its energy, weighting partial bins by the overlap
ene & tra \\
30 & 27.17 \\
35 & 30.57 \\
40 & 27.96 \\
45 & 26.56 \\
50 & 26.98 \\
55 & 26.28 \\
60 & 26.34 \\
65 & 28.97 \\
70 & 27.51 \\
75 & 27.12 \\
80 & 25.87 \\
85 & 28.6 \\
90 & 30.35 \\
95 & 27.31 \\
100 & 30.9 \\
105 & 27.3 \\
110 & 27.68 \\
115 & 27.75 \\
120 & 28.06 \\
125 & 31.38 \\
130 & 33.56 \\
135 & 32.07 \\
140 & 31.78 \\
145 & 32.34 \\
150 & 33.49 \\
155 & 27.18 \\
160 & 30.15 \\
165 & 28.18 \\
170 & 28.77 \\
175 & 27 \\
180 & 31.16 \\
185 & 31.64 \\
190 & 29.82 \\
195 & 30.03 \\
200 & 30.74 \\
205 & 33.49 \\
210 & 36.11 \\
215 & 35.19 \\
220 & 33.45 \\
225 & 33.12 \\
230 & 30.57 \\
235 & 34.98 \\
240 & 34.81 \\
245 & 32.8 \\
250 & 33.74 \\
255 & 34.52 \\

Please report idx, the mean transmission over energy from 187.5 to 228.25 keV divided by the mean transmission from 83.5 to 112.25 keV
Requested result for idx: 1.1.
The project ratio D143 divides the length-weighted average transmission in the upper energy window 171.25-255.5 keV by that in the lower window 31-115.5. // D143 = 1.16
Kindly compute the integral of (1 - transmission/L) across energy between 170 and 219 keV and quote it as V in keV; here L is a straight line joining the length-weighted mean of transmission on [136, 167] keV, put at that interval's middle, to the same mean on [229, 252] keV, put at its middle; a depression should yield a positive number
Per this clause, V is 0.7 keV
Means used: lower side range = 30.6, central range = 31.6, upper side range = 33.6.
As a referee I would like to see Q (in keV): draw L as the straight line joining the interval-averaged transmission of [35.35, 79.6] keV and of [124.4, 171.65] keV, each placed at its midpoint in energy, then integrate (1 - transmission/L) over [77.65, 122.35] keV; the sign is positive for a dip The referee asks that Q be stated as 1.21 keV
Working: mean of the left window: 27.3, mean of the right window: 30.9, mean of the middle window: 28.2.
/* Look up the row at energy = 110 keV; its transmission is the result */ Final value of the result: 27.68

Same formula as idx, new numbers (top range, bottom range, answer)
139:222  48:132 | 1.10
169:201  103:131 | 1.03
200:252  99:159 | 1.11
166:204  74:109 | 1.06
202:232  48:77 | 1.24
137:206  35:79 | 1.11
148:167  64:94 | 1.06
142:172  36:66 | 1.10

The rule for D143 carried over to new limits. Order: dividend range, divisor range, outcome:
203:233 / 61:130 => 1.18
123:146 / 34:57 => 1.17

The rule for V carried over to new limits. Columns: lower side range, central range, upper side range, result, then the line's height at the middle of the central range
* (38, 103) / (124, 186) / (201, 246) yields 0.8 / 31.1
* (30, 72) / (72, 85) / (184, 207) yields 0.6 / 28.3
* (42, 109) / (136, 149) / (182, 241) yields -0.9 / 30.2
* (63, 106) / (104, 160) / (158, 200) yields -2.6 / 29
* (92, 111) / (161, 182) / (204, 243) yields 1.8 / 31.6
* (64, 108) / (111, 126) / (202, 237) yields 0.4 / 29.5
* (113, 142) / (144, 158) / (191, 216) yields 0.3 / 31.4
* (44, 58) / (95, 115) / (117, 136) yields 1.0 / 29.8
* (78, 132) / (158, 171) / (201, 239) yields 1.0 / 31.4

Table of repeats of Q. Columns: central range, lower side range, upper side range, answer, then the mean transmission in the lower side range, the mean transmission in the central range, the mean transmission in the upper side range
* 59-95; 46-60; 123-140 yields 0.59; 26.6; 27.8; 32.3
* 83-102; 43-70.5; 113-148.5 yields -0.15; 27.1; 29.3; 31.1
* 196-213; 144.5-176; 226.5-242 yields -0.72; 29.5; 33.2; 33.4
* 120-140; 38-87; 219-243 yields -1.39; 27.2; 31.7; 33.4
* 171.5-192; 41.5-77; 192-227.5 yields 1.38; 27.1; 29.9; 33.1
